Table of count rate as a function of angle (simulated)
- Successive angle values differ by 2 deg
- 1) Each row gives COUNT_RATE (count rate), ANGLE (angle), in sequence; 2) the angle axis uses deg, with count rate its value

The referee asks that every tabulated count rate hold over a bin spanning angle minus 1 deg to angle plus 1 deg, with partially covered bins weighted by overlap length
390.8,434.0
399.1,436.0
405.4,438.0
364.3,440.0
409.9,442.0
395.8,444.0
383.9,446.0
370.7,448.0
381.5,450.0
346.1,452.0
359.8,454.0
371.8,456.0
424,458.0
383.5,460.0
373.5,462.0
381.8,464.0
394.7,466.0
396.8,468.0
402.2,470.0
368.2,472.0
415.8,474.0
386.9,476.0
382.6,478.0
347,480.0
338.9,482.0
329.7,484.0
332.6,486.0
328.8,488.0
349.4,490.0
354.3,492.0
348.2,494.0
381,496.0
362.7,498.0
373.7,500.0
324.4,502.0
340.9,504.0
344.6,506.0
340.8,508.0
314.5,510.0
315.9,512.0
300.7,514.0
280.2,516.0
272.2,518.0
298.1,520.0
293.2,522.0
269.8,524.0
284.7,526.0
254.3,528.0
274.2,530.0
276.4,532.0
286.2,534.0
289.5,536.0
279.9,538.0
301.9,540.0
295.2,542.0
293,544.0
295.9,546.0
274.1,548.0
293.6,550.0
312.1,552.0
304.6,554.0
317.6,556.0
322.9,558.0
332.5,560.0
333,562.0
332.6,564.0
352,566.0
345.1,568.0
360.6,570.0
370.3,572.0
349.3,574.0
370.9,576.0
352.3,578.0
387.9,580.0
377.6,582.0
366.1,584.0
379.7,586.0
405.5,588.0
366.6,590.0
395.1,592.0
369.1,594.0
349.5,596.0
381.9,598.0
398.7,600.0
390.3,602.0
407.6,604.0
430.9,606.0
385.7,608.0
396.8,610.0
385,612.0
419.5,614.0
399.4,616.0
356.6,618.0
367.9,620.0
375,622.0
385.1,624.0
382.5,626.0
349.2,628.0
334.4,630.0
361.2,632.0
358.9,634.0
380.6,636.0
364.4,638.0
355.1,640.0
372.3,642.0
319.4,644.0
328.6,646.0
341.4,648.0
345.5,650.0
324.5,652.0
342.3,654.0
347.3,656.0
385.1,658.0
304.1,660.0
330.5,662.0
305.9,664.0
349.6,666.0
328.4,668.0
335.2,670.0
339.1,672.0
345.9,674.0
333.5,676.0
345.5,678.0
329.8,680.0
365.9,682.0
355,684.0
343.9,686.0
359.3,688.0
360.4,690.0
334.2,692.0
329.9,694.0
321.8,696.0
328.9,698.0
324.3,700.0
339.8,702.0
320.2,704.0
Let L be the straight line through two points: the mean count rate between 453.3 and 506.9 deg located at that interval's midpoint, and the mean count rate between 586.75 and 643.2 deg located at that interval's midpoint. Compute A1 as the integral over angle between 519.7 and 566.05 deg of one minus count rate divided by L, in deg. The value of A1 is 9.33 deg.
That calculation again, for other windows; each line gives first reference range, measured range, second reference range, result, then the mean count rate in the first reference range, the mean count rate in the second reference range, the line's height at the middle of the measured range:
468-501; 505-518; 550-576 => 1.5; 364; 336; 354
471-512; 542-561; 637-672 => 2.4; 352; 340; 348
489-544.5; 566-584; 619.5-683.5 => -2.0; 311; 348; 327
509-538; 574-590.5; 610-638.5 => -1.8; 286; 374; 337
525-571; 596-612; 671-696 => -3.7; 305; 344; 321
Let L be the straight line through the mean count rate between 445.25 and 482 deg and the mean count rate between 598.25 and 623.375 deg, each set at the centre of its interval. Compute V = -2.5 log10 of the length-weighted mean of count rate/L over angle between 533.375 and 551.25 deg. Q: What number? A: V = 0.31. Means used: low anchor 381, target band 290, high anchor 392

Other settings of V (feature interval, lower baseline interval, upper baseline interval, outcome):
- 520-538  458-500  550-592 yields 0.27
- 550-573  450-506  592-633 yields 0.13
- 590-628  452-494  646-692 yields -0.11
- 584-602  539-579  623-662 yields -0.14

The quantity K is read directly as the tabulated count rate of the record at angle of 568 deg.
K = 345.1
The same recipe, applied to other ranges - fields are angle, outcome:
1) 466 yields 394.7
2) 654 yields 342.3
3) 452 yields 346.1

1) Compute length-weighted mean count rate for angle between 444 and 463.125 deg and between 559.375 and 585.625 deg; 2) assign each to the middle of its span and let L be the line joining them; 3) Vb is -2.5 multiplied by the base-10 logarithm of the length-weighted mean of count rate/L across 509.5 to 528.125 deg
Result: 0.257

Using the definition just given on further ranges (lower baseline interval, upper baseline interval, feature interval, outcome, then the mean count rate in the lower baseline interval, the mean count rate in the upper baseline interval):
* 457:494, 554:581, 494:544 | 0.172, 371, 347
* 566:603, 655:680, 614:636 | -0.044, 373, 337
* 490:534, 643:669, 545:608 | -0.103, 315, 335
